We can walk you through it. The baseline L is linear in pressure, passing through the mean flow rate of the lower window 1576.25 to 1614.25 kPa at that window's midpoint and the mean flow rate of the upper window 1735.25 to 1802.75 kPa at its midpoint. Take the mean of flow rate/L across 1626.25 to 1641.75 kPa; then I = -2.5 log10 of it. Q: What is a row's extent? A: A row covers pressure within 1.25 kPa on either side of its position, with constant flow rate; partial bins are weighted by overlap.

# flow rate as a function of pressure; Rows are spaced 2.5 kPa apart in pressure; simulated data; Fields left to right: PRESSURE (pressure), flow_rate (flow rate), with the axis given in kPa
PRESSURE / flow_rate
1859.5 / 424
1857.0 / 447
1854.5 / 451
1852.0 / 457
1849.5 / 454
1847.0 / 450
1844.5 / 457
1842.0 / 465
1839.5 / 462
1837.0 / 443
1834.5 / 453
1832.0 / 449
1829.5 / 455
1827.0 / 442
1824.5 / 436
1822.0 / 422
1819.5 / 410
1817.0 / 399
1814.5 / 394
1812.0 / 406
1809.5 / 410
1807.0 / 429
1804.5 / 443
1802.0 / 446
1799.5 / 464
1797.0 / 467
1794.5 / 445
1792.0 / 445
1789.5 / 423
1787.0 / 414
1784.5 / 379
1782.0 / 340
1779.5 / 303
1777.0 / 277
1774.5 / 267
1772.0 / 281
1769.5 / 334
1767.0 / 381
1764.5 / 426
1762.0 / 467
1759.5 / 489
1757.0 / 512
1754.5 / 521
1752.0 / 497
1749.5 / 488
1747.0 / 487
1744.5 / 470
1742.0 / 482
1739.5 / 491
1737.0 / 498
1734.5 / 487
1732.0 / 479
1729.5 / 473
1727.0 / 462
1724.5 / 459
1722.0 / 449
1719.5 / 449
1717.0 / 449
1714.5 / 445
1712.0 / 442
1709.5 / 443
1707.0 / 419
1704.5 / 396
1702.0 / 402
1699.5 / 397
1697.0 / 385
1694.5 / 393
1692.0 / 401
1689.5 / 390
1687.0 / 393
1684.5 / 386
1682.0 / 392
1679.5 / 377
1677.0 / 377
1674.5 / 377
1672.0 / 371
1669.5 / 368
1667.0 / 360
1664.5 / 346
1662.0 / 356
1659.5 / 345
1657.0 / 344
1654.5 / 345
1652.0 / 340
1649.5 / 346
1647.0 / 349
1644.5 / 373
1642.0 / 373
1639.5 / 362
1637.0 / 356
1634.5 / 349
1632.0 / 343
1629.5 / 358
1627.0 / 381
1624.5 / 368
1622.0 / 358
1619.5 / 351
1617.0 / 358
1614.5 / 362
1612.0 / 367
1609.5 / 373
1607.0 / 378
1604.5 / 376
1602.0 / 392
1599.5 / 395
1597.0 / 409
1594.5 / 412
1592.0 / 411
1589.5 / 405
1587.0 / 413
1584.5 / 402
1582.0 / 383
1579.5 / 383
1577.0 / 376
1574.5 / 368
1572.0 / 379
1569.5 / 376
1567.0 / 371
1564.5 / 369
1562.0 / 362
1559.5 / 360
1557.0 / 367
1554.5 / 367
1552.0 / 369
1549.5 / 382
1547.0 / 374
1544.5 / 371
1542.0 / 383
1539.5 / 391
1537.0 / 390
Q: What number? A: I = 0.12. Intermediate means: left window 391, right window 426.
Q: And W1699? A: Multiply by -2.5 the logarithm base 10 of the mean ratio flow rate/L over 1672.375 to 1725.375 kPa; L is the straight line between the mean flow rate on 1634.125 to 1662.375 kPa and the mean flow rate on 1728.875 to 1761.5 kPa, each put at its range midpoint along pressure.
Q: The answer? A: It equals 0.04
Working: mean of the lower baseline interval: 353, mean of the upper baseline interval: 490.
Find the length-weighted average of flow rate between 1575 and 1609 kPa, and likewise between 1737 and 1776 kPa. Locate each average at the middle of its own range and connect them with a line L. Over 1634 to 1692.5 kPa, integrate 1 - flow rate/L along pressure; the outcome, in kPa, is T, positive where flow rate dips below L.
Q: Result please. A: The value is 6.9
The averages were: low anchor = 394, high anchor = 440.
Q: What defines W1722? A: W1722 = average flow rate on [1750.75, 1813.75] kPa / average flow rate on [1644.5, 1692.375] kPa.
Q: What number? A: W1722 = 1.12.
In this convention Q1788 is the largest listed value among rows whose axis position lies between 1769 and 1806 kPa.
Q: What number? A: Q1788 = 467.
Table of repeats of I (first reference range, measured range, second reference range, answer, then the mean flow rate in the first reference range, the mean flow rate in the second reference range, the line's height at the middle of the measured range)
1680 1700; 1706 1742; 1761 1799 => -0.19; 391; 378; 386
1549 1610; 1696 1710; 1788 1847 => 0.02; 383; 438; 412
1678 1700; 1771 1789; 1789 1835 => 0.28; 390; 433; 422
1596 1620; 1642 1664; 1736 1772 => 0.15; 377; 461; 402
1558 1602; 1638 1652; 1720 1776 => 0.15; 387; 449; 411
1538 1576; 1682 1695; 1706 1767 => 0.13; 373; 469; 443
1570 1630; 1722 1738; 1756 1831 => -0.19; 382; 407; 399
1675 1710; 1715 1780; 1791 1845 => -0.07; 395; 438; 414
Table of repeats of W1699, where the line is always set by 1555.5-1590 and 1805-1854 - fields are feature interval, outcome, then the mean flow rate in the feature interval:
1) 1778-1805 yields 0.04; 413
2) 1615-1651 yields 0.10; 359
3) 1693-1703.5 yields 0.03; 394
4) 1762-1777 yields 0.23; 344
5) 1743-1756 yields -0.18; 493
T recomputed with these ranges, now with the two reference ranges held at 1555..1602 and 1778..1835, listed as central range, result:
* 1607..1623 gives 1.1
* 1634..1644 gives 0.8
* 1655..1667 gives 1.5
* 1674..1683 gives 0.4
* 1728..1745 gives -3.1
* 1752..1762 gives -2.2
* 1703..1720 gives -1.2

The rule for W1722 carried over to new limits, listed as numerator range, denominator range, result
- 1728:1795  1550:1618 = 1.12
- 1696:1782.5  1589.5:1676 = 1.17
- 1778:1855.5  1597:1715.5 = 1.14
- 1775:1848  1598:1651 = 1.15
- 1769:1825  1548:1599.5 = 1.02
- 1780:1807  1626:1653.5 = 1.19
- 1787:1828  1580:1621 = 1.11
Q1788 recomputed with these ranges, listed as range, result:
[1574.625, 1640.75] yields 413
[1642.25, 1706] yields 402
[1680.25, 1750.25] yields 498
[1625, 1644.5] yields 381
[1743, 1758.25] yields 521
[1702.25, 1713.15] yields 443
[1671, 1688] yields 393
